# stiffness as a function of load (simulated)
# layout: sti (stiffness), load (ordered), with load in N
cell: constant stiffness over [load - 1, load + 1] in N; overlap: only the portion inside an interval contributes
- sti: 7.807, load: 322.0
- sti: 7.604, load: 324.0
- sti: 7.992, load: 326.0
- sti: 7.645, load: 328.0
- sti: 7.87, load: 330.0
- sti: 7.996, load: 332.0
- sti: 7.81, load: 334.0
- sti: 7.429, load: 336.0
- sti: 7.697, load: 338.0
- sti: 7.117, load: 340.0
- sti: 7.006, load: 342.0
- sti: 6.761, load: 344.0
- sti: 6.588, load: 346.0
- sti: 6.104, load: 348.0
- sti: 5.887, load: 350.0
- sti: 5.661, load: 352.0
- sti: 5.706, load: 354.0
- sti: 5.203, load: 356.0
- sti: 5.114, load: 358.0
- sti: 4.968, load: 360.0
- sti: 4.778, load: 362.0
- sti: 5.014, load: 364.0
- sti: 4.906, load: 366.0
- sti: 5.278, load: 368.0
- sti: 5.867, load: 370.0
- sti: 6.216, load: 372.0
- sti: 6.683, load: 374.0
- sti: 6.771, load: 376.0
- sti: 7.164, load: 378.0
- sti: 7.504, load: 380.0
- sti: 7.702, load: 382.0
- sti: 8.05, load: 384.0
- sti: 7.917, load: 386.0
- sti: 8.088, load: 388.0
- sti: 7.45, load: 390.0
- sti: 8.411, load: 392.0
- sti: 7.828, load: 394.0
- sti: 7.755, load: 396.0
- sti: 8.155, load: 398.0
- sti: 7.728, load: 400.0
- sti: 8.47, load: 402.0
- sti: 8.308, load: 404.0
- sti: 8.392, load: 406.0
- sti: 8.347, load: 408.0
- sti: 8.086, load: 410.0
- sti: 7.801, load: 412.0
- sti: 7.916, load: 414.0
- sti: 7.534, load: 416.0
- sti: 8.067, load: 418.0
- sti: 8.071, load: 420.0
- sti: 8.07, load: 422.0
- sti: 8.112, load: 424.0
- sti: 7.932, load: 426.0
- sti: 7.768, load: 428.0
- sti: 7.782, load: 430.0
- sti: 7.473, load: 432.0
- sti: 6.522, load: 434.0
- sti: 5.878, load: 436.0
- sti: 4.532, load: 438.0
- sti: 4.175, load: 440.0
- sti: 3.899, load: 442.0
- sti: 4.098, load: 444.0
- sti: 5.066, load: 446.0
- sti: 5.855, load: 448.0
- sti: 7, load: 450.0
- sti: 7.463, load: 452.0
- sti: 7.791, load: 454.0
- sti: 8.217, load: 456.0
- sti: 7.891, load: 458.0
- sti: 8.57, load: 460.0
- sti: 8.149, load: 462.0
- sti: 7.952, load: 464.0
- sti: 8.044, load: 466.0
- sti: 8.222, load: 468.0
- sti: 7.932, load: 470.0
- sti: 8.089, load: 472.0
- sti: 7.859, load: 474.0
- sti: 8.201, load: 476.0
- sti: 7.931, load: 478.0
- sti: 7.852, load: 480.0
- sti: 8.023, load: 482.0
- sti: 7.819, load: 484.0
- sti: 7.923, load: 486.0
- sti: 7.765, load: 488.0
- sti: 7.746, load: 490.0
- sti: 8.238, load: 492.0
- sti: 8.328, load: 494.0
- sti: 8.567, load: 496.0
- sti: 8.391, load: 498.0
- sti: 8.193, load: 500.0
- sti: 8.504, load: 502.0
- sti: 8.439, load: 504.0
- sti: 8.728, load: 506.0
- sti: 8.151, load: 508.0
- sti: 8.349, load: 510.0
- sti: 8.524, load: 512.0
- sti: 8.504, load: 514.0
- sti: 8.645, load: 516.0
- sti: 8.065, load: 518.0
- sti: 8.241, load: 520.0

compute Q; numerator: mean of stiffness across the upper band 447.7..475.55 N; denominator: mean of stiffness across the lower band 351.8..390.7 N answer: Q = 1.24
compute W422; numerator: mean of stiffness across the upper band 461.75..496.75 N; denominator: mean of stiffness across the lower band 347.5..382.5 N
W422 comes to 1.4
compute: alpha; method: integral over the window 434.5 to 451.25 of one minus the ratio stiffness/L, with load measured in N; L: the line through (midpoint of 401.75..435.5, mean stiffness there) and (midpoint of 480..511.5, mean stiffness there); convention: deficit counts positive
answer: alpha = 6.0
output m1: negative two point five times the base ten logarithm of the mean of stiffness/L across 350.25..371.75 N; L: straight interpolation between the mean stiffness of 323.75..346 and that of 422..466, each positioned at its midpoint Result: 0.352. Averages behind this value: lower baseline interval 7.49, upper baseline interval 6.83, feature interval 5.31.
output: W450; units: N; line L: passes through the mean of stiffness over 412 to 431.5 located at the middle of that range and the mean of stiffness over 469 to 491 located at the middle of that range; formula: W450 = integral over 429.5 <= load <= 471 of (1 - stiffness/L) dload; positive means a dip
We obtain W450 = 6.0 N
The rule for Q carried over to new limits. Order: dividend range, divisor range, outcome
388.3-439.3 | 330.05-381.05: 1.22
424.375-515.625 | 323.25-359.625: 1.11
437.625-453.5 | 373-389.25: 0.72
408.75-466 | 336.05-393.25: 1.09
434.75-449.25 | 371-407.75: 0.63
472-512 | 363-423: 1.10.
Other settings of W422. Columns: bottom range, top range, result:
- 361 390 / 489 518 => 1.27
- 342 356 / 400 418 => 1.32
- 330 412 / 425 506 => 1.06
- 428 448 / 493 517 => 1.50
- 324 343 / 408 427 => 1.05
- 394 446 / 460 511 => 1.13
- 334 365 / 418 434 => 1.28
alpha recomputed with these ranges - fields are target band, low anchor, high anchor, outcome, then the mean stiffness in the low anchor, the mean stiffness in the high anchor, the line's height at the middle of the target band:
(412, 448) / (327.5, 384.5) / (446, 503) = 3.36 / 6.48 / 7.9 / 7.36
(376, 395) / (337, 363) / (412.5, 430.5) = -2.07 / 6.05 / 7.92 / 6.97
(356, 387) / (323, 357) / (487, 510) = 4.27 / 6.95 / 8.28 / 7.21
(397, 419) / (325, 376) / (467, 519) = -2.98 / 6.38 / 8.19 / 7.11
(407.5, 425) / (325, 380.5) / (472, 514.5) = -1.84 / 6.45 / 8.19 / 7.23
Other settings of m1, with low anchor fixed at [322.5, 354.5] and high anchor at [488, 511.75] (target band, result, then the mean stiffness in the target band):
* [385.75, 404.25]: -0.068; 8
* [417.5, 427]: -0.045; 8.05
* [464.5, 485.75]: 0.018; 7.99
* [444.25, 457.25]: 0.176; 6.76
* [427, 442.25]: 0.267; 6.11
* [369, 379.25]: 0.124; 6.56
